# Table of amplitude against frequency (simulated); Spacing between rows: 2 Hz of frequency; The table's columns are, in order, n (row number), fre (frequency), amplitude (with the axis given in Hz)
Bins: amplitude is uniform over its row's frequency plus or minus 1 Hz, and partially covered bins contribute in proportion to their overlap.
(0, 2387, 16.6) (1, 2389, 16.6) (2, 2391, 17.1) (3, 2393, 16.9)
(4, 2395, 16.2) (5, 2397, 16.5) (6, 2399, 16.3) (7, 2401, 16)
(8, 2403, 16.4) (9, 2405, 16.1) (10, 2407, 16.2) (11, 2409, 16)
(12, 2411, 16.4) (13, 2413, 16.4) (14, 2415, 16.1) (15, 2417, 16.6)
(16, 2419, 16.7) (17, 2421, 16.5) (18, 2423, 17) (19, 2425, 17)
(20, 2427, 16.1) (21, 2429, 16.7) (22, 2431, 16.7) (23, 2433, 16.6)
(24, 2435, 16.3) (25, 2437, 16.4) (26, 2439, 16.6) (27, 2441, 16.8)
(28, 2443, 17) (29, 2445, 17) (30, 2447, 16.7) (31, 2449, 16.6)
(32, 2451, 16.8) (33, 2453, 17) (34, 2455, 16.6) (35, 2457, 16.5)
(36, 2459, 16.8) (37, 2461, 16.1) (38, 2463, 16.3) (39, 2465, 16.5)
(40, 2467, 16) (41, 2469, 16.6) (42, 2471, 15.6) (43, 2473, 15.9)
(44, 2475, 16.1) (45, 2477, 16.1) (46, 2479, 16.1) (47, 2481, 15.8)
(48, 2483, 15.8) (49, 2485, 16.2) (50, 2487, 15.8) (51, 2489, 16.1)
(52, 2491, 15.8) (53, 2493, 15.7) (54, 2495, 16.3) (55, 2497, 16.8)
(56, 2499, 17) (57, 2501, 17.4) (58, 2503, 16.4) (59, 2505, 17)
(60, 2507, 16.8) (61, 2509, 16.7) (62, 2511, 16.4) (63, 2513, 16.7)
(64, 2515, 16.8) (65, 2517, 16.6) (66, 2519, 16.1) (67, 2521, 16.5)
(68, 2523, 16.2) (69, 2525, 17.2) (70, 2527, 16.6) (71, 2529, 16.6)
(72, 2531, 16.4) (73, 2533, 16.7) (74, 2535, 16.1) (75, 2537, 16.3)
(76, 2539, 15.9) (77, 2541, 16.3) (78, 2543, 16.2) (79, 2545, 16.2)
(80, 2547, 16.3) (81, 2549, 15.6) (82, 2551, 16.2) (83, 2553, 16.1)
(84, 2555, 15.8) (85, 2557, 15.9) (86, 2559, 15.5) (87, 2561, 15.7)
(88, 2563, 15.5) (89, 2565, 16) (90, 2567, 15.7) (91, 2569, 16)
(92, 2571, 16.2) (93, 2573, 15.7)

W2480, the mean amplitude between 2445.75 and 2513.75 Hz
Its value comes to 16.4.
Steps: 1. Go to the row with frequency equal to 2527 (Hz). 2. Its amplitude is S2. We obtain 16.6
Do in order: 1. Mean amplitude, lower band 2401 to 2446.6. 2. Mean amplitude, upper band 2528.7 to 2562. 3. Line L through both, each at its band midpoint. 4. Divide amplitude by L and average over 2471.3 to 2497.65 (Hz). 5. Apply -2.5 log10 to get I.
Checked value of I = 0.019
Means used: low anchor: 16.5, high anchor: 16.1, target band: 16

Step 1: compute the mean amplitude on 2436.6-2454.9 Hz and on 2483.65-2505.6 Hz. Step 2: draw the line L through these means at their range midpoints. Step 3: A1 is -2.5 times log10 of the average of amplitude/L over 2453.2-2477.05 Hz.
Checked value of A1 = 0.02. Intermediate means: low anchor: 16.8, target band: 16.3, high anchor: 16.4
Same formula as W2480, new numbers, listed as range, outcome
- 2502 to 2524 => 16.6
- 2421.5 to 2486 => 16.4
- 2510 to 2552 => 16.4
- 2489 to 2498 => 16.1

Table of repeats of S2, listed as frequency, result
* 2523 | 16.2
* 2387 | 16.6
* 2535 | 16.1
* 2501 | 17.4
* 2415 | 16.1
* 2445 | 17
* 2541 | 16.3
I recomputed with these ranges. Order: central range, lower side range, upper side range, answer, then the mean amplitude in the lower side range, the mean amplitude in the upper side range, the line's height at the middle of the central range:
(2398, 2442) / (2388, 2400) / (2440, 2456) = 0.02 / 16.6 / 16.8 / 16.7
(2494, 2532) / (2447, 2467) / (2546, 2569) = -0.03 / 16.6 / 15.9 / 16.2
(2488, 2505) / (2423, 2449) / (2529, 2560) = -0.01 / 16.7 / 16.1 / 16.4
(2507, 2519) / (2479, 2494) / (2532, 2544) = -0.04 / 15.9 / 16.3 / 16.1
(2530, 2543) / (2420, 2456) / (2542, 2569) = -0.02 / 16.7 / 15.9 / 16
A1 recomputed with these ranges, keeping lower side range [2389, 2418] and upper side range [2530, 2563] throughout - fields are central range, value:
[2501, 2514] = -0.04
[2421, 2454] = -0.03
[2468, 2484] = 0.01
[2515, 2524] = -0.02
